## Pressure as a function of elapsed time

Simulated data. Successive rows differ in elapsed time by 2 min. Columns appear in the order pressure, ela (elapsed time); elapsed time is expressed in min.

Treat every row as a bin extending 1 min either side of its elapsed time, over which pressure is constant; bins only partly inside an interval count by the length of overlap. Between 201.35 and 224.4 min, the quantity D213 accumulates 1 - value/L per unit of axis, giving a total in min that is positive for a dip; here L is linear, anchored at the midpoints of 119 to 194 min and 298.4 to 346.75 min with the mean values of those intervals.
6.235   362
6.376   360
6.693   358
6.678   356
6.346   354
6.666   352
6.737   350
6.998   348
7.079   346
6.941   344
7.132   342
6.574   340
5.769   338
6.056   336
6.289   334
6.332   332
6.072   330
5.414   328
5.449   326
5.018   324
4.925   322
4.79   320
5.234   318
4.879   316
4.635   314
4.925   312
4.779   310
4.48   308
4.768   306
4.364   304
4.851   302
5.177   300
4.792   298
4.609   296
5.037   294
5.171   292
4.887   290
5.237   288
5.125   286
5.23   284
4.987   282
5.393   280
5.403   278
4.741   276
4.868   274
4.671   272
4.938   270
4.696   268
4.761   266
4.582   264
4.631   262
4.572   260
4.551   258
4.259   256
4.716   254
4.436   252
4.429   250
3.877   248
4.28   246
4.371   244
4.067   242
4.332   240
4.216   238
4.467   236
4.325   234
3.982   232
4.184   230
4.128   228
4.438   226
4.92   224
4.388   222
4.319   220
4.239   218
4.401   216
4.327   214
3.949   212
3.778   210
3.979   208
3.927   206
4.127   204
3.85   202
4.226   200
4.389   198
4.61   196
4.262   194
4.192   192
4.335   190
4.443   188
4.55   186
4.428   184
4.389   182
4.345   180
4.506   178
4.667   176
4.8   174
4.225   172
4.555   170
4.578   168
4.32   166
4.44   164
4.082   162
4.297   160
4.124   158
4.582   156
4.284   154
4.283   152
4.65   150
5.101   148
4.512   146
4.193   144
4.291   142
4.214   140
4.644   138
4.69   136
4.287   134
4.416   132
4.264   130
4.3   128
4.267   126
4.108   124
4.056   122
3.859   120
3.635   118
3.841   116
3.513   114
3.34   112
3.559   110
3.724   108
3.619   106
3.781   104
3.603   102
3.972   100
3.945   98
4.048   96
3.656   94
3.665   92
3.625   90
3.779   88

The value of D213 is 2.9 min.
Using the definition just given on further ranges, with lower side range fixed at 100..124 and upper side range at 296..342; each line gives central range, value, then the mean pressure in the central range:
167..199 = -1.5 min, 4.45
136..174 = -3.7 min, 4.43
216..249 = 2.4 min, 4.29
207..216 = 0.8 min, 4.05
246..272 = 1.6 min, 4.53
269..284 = -0.2 min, 5.02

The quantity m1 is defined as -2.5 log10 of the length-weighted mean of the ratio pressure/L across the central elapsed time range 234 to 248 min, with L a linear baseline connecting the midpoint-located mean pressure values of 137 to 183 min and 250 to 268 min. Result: 0.07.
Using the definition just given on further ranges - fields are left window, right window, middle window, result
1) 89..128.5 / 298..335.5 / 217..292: 0.03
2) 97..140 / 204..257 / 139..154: -0.10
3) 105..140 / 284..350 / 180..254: 0.10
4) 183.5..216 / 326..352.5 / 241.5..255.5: 0.16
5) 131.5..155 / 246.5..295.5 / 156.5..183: 0.03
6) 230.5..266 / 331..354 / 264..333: 0.11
